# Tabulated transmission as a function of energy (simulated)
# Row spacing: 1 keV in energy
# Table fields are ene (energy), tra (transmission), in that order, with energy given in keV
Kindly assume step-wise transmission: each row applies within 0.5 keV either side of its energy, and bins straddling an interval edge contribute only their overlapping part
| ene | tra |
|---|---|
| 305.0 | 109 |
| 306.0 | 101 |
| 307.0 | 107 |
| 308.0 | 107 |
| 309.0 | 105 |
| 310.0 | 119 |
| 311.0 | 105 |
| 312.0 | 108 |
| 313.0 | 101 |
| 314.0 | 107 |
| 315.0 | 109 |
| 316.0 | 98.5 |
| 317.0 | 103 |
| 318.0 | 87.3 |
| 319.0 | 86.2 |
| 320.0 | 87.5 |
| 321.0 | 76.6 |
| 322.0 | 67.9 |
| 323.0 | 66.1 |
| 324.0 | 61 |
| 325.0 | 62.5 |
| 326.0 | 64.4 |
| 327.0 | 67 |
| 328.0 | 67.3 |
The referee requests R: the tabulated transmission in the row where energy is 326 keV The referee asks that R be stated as 64.4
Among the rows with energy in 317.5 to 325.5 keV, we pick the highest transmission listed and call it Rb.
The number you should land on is 87.5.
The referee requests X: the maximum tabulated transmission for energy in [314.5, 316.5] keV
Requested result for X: 109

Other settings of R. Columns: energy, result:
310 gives 119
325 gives 62.5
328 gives 67.3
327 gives 67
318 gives 87.3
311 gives 105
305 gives 109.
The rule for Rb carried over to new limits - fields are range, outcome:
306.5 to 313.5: 119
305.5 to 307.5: 107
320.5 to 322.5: 76.6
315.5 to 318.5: 103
